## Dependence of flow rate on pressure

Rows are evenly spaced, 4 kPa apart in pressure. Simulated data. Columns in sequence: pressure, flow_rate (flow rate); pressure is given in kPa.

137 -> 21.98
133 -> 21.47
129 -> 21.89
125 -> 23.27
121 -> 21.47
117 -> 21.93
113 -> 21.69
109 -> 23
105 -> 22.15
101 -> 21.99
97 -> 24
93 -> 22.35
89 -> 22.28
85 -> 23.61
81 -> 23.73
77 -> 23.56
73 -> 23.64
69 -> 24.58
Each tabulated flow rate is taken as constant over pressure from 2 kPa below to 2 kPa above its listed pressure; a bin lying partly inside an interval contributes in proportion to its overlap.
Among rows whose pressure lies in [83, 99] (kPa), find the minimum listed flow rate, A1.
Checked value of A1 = 22.28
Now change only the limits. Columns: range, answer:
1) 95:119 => 21.69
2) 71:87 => 23.56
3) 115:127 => 21.47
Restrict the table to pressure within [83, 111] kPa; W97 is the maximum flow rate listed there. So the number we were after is 24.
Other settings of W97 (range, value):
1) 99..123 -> 23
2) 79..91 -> 23.73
